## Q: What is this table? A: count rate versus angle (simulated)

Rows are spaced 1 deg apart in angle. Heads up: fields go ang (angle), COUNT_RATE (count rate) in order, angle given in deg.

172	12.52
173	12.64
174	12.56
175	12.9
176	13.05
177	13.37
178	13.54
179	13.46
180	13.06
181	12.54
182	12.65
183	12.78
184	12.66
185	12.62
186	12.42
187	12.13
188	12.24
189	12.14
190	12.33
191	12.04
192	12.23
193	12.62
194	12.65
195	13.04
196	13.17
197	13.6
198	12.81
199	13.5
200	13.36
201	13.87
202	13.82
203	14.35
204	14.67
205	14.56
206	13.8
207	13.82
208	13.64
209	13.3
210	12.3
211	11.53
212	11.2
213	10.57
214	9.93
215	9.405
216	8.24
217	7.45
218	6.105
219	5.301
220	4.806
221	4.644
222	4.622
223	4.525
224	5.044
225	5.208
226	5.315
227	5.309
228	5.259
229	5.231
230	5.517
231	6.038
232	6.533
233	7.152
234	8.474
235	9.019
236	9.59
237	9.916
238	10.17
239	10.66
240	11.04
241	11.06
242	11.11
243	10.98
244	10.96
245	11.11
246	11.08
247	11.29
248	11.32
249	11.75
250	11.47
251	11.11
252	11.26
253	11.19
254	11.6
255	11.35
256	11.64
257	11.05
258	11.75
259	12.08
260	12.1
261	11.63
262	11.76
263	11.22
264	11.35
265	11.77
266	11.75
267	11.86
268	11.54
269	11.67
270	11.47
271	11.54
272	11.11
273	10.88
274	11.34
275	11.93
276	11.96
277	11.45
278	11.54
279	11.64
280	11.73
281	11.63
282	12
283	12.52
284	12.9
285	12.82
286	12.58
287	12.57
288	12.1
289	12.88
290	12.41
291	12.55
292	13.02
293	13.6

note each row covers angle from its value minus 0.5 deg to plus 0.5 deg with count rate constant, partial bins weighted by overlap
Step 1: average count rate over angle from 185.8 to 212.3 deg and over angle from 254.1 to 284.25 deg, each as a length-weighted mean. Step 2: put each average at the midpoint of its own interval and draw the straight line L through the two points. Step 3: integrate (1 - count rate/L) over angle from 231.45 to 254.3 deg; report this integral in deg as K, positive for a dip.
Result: 3.3 deg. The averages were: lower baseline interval 13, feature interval 10.4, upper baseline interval 11.7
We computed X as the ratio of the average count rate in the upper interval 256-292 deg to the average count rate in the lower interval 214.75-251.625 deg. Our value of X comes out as 1.45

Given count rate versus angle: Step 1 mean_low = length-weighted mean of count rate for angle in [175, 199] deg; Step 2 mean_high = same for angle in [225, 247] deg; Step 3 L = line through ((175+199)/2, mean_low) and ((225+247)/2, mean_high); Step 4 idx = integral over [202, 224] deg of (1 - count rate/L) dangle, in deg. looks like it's 1.7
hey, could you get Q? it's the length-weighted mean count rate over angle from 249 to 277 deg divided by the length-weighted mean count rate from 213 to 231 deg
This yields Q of 1.88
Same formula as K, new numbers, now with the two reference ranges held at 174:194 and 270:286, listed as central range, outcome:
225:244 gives 6.17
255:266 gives 0.32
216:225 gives 5.01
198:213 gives -0.98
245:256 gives 0.66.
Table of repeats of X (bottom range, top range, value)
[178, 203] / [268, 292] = 0.93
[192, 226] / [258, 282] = 1.10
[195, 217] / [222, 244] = 0.62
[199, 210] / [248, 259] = 0.83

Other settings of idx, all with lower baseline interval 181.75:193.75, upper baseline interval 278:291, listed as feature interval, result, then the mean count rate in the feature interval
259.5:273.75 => 0.9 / 11.5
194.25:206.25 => -1.3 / 13.7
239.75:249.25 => 0.9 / 11.2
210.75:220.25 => 3.0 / 8.47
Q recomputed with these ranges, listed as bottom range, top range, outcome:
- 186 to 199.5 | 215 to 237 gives 0.50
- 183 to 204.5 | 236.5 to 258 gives 0.86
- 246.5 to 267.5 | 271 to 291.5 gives 1.04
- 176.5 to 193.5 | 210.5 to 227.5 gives 0.55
